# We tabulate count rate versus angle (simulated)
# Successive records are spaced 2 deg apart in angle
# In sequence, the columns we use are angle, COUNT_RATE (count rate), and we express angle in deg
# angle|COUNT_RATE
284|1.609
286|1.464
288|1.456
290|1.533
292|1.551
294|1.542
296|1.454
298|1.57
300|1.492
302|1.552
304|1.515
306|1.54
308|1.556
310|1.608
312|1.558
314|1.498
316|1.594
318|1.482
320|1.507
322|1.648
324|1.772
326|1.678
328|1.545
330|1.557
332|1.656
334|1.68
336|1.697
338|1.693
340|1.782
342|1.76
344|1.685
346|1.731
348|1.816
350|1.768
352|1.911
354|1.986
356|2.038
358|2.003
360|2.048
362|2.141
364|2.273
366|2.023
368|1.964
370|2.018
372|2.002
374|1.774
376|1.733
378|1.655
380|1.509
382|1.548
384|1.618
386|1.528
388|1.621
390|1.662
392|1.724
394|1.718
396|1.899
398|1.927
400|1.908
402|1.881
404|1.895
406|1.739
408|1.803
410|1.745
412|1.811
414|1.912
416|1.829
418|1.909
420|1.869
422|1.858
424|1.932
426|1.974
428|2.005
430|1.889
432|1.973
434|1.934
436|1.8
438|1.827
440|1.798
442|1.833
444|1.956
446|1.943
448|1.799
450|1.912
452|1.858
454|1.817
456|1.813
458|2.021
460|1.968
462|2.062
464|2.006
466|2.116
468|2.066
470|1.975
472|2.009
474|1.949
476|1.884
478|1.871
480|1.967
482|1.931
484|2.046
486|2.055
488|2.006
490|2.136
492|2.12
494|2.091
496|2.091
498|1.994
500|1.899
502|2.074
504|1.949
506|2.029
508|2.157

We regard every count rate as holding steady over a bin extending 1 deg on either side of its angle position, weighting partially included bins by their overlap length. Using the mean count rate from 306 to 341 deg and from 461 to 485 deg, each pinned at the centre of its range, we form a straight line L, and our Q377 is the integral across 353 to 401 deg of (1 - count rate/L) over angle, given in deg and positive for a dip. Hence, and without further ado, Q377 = -2.7 deg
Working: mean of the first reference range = 1.62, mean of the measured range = 1.85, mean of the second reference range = 1.99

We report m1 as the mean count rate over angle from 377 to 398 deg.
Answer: 1.66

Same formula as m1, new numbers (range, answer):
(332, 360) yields 1.81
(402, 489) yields 1.92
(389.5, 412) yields 1.81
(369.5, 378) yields 1.85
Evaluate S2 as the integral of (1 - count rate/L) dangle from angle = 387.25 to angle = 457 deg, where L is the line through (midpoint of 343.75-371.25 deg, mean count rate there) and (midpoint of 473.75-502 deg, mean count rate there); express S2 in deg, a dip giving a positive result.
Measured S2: 4.7 deg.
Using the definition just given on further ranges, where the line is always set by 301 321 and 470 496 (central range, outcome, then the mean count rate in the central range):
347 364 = -3.3 deg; 1.98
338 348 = -0.7 deg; 1.74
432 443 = 0.2 deg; 1.85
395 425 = -0.9 deg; 1.86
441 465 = 0.1 deg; 1.92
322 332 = -0.4 deg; 1.64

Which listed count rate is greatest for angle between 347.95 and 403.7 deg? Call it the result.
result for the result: 2.273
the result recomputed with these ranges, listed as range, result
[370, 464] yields 2.062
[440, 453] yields 1.956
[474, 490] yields 2.136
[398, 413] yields 1.927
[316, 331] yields 1.772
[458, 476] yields 2.116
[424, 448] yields 2.005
